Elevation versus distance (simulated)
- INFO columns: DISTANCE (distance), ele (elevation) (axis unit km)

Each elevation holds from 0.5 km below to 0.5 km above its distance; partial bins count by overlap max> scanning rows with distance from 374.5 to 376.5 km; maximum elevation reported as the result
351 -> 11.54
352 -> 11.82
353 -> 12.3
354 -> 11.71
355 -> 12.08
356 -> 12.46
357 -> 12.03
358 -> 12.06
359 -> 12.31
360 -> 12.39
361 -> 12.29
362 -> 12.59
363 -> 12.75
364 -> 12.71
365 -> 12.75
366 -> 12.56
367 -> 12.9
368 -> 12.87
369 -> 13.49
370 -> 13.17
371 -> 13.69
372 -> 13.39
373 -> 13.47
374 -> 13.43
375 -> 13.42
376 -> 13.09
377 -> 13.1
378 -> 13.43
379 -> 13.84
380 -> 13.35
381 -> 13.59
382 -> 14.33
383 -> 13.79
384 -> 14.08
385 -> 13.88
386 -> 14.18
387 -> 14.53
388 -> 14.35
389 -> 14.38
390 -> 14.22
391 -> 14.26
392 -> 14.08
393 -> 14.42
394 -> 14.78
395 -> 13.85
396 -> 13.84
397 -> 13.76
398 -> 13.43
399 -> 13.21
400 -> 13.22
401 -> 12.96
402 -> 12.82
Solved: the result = 13.42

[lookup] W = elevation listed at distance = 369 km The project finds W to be 13.49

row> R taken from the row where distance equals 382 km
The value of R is 14.33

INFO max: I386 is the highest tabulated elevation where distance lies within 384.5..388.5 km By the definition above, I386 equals 14.53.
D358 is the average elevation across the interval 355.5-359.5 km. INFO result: 12.2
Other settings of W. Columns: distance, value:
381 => 13.59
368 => 12.87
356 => 12.46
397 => 13.76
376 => 13.09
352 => 11.82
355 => 12.08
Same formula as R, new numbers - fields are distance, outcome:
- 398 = 13.43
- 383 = 13.79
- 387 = 14.53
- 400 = 13.22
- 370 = 13.17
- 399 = 13.21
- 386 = 14.18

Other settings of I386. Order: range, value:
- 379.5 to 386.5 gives 14.33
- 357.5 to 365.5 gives 12.75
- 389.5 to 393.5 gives 14.42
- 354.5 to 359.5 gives 12.46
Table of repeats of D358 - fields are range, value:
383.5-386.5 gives 14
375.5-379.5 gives 13.4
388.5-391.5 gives 14.3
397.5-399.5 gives 13.3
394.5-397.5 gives 13.8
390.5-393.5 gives 14.3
